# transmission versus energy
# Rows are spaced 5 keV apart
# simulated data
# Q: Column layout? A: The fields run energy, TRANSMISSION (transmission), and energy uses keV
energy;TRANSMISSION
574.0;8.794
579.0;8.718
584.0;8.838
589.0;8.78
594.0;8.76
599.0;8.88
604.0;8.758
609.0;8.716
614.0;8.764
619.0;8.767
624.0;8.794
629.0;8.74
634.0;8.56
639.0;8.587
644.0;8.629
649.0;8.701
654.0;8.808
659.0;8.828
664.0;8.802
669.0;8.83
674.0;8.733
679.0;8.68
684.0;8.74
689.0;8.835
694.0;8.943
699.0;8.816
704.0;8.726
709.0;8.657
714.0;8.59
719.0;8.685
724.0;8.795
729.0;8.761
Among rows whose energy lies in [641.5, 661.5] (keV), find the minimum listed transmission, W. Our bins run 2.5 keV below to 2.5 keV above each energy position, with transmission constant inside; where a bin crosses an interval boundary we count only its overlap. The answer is 8.629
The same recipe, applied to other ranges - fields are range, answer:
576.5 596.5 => 8.718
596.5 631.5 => 8.716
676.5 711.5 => 8.657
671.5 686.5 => 8.68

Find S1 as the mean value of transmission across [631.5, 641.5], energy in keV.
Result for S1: 8.57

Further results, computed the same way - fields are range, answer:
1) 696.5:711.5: 8.73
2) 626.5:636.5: 8.65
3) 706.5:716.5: 8.62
